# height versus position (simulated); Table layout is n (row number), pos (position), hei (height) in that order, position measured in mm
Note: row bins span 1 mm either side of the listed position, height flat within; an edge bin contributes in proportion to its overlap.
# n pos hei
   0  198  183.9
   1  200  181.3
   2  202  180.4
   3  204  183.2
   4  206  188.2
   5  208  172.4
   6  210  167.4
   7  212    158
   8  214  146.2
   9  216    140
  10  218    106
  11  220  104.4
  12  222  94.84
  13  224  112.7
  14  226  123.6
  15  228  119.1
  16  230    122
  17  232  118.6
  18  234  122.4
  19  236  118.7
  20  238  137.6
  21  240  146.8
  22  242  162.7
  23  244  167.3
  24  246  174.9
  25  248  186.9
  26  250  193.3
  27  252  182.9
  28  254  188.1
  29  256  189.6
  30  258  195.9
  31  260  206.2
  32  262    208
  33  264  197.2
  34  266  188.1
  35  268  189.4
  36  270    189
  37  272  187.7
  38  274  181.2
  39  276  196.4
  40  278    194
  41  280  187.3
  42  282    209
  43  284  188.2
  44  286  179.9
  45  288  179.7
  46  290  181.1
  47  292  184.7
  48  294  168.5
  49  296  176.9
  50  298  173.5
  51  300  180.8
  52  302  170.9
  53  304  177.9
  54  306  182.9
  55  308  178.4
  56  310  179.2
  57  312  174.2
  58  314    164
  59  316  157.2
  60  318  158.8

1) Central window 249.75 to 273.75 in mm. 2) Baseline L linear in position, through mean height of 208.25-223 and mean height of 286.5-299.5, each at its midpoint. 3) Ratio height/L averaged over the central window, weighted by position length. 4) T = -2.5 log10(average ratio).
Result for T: -0.20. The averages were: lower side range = 133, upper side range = 178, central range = 193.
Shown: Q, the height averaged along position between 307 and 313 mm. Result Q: 177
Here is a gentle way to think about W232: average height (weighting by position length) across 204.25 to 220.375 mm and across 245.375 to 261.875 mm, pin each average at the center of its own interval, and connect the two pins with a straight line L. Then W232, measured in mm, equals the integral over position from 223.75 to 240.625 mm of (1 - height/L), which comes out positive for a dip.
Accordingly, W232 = 4.5 mm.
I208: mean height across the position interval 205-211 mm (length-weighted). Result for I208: 176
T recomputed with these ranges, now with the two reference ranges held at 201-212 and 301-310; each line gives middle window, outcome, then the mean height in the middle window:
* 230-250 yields 0.18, 149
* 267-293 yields -0.06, 188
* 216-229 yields 0.49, 112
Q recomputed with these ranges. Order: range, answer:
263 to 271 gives 191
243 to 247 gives 171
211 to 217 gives 148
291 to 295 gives 177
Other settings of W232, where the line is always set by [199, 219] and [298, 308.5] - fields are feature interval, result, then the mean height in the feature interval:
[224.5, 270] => 0.96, 165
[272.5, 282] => -0.99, 192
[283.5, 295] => -0.30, 180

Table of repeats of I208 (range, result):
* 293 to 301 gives 175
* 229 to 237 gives 120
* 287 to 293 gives 182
